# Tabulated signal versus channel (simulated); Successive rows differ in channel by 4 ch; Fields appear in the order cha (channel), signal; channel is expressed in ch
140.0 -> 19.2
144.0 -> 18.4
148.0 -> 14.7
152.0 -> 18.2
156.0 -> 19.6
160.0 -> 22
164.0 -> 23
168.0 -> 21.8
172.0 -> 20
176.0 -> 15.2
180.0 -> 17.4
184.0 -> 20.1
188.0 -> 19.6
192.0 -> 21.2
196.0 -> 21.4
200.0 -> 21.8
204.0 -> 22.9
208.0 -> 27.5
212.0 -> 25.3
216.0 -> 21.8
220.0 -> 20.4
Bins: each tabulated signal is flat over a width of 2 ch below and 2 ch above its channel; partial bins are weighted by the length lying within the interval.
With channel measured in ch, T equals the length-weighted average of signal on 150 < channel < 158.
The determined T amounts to 18.9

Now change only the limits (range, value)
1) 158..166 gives 22.5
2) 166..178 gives 19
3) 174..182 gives 16.3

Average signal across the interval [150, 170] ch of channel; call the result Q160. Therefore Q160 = 20.9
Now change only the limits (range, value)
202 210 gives 25.2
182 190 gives 19.9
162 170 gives 22.4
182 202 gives 20.8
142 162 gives 18.6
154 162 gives 20.8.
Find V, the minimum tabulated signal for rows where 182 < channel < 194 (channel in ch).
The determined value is 19.6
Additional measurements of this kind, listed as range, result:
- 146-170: 14.7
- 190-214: 21.2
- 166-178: 15.2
